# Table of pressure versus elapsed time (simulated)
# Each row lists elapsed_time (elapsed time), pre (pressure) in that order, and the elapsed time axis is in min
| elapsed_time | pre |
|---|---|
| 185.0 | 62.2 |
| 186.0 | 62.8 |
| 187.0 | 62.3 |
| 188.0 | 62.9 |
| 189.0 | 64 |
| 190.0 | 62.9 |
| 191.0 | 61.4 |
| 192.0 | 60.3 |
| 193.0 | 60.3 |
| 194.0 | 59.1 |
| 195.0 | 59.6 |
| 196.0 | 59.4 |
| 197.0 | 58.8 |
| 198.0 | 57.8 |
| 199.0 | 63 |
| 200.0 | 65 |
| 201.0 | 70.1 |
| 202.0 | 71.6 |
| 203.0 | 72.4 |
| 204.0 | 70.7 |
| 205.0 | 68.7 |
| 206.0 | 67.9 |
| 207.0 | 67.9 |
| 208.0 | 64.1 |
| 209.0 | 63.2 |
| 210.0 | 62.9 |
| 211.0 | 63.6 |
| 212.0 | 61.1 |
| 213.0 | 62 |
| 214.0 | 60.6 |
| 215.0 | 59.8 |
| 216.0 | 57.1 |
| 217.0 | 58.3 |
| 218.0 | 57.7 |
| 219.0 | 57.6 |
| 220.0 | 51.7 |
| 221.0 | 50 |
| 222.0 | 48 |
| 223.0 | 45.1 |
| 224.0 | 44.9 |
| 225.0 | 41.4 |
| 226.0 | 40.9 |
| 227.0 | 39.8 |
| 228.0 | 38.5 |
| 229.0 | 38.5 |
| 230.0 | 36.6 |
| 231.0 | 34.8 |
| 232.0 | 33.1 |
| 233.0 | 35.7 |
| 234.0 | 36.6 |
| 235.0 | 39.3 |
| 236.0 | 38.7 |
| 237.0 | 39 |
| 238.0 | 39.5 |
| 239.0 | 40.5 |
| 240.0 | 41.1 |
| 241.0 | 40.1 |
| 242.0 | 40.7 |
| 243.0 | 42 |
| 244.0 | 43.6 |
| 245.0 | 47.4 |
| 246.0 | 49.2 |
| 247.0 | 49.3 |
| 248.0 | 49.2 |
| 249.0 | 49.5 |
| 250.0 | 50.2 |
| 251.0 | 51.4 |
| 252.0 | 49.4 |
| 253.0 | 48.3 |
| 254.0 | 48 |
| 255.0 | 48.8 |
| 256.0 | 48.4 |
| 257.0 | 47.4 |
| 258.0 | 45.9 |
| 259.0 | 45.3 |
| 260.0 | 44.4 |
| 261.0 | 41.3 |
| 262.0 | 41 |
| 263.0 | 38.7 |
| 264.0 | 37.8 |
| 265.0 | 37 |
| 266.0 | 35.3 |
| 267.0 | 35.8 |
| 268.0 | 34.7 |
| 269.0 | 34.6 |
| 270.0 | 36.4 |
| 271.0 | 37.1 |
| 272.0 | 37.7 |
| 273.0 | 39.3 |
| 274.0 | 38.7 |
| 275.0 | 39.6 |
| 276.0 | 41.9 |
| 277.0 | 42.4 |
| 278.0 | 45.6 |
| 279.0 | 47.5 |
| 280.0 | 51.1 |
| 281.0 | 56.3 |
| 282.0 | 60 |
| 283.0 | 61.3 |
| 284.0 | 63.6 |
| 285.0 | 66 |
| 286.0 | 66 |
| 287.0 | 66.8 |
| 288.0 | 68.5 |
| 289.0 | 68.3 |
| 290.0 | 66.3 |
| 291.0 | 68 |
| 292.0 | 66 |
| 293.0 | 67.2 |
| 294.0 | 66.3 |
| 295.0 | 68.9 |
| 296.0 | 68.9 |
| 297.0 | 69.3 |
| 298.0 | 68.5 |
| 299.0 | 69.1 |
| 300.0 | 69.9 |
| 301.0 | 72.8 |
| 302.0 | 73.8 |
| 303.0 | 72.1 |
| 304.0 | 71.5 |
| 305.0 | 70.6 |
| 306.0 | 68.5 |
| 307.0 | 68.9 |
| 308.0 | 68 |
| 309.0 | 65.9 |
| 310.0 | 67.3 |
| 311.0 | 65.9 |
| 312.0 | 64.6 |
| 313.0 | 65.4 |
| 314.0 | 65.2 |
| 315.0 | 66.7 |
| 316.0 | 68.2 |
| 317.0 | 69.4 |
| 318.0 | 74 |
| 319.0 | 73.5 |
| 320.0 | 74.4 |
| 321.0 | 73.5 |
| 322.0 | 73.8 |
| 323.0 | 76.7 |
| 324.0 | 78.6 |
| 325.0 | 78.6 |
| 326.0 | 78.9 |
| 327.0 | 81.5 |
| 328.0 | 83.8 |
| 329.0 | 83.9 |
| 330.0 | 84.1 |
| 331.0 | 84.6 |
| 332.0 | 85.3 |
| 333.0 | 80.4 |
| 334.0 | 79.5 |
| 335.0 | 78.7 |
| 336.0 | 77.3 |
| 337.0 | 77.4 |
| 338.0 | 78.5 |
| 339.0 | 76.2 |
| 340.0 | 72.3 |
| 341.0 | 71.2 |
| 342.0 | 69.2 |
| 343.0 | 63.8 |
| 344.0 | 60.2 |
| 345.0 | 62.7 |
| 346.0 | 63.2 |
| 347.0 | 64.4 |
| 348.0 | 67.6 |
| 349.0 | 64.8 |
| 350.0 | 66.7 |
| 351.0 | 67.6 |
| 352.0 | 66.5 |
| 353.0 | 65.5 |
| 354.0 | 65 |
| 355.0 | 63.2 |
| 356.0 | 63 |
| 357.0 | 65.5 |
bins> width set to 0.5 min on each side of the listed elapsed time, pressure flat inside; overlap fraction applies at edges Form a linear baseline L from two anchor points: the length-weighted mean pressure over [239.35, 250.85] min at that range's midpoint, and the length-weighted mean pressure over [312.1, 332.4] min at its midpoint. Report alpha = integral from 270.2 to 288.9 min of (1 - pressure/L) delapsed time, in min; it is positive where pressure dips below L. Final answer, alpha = 2.4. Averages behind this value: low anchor 45.8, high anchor 75.7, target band 51.7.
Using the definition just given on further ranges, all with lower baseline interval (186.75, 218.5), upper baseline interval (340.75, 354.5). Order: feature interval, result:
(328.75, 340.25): -2.6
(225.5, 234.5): 3.7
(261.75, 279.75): 7.0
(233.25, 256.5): 7.0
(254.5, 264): 2.9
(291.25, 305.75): -1.1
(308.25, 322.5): -0.9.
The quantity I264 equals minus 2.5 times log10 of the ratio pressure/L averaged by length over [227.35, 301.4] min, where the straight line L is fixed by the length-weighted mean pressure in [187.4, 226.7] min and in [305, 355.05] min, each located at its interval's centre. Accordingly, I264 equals 0.321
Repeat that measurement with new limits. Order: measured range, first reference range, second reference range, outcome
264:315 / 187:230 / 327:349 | 0.18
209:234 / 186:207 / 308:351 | 0.31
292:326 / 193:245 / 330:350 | -0.04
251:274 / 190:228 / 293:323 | 0.48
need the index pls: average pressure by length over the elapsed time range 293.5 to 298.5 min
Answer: 68.4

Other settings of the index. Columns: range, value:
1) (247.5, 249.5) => 49.4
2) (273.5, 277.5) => 40.6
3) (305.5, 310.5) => 67.7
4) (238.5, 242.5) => 40.6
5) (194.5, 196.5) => 59.5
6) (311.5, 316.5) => 66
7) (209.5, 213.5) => 62.4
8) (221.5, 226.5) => 44.1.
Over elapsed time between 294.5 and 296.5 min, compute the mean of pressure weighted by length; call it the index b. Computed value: 68.9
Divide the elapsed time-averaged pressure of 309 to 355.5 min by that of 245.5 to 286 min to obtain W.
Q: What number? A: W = 1.57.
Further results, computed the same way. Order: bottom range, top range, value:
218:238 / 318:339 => 1.88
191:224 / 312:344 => 1.24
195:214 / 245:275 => 0.67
